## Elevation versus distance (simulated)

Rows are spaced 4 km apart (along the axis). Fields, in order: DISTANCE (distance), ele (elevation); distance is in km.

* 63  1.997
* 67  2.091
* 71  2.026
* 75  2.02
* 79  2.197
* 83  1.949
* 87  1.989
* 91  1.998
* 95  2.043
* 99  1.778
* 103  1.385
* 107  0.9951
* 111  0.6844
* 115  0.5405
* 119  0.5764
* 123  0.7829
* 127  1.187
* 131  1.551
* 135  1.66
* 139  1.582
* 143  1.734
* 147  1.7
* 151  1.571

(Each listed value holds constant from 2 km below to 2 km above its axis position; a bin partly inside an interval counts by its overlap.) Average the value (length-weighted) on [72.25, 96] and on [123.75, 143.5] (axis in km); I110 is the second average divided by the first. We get 0.73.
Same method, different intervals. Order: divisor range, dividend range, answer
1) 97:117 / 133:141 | 1.51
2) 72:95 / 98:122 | 0.47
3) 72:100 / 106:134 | 0.46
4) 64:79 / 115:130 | 0.41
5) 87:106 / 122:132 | 0.66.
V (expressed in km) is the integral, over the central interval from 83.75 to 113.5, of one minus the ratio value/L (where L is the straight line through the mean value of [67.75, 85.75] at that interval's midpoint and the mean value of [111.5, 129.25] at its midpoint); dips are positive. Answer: -2.1 km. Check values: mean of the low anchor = 2.05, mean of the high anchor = 0.775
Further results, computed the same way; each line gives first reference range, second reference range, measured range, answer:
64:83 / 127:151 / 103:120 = 9.6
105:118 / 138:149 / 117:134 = 1.7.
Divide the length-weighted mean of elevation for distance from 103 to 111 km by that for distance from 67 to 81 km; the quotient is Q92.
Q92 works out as 0.5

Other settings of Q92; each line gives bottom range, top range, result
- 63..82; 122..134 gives 0.60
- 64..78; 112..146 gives 0.59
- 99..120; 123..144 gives 1.56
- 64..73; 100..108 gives 0.63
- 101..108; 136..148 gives 1.37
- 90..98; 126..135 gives 0.73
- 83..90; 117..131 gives 0.48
